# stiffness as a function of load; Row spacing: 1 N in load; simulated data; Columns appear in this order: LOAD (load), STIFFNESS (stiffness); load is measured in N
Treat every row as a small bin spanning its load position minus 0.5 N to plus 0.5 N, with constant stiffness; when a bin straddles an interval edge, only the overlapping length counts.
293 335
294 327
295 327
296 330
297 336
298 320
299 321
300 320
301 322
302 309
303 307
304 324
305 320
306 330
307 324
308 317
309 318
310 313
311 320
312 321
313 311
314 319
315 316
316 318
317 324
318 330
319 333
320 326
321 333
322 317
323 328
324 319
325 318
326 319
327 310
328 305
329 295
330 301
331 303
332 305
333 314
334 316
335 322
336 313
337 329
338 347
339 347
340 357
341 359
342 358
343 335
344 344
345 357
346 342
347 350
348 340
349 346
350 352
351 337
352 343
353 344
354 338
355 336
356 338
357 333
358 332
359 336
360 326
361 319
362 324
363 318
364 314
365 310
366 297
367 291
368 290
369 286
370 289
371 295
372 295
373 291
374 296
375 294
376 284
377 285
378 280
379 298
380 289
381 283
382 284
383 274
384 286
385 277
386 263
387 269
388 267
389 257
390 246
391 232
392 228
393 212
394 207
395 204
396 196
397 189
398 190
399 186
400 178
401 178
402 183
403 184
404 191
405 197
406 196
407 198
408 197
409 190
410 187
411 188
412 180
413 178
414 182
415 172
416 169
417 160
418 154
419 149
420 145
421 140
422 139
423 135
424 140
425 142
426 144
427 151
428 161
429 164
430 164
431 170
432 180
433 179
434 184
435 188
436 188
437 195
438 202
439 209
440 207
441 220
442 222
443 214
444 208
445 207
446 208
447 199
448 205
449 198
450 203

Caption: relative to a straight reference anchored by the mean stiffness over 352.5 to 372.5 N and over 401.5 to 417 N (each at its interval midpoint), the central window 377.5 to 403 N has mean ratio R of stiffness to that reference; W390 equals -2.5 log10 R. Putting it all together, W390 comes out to 0.01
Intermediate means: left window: 316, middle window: 237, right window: 185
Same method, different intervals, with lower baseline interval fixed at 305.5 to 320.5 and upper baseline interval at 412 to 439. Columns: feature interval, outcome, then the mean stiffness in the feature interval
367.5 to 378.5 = -0.21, 290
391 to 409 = 0.03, 196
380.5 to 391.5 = -0.21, 267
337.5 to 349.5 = -0.24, 348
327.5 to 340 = -0.09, 318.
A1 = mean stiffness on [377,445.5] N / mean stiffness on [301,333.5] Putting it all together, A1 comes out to 0.63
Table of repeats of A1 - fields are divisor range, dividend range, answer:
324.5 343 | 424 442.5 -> 0.56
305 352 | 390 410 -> 0.60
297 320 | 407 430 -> 0.51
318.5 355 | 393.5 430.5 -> 0.52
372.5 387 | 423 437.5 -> 0.59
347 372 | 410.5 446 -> 0.54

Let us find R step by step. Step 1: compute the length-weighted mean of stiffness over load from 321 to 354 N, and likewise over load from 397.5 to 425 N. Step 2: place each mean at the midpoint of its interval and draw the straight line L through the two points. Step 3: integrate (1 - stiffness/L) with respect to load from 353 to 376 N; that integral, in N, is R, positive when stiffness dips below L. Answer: -3.2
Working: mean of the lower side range 331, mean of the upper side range 173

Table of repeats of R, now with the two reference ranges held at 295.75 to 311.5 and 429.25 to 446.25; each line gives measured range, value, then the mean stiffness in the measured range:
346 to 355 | -2.1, 343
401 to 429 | 6.3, 169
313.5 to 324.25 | -0.6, 324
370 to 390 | -2.6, 282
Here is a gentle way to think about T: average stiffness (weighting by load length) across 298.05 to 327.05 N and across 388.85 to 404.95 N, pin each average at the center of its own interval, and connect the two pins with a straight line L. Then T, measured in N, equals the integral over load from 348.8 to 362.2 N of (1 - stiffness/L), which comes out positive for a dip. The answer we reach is -3.9 N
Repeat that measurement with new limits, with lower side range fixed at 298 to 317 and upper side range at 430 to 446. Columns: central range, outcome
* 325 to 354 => -4.4 N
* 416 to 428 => 3.7 N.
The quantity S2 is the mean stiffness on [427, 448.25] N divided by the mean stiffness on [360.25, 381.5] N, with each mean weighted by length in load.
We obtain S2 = 0.65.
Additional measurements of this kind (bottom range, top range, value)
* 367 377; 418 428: 0.50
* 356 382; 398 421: 0.59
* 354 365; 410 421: 0.51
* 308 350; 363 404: 0.79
